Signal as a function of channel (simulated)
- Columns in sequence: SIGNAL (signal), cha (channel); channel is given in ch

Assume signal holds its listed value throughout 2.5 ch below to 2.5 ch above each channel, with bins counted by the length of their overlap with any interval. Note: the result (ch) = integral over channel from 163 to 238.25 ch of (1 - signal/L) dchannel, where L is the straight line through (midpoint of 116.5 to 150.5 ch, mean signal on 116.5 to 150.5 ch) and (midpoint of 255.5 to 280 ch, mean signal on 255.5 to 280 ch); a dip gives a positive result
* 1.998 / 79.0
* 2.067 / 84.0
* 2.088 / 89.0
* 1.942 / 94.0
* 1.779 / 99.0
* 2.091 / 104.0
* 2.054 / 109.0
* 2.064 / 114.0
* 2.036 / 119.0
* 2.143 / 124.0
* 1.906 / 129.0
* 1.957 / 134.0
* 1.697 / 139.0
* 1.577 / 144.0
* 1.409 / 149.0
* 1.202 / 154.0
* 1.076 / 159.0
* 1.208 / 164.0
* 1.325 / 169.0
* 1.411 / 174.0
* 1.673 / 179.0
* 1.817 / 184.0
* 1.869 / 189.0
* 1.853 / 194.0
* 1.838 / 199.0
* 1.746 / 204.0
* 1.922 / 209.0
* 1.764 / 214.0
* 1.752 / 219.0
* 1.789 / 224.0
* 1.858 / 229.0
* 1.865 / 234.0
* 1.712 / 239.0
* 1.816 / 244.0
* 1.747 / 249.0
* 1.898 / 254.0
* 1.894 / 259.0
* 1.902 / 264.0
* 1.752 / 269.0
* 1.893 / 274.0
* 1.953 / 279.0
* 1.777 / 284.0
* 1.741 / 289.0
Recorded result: 5.3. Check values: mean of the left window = 1.83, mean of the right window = 1.88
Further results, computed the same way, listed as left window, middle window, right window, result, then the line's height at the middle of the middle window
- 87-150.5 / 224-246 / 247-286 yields 0.7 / 1.87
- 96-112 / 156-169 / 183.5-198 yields 4.9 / 1.89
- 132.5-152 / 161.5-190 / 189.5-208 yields 3.6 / 1.75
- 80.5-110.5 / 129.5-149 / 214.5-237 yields 2.2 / 1.94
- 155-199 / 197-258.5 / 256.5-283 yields -3.3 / 1.72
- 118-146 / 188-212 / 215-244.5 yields -0.3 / 1.82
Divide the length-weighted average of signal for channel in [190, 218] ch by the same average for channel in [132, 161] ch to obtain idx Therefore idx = 1.2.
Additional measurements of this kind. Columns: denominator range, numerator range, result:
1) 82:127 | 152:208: 0.77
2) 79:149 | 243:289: 0.95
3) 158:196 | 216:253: 1.16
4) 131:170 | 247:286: 1.29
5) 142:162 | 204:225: 1.38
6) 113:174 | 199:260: 1.12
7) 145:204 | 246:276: 1.21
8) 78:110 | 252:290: 0.93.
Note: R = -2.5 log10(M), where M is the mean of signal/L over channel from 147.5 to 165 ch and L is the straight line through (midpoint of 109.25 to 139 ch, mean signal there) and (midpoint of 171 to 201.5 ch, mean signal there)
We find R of 0.46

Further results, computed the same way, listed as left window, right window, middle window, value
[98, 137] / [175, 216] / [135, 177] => 0.34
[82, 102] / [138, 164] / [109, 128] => -0.22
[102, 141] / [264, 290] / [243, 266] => 0.00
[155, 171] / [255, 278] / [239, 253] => -0.03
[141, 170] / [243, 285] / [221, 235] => -0.10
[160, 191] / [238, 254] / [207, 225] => -0.08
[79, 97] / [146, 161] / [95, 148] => -0.19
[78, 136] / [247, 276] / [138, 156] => 0.33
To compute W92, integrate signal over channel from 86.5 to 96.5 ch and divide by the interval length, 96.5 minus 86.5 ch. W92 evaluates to 2.01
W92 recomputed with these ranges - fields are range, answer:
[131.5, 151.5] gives 1.66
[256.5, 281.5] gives 1.88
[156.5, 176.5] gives 1.26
